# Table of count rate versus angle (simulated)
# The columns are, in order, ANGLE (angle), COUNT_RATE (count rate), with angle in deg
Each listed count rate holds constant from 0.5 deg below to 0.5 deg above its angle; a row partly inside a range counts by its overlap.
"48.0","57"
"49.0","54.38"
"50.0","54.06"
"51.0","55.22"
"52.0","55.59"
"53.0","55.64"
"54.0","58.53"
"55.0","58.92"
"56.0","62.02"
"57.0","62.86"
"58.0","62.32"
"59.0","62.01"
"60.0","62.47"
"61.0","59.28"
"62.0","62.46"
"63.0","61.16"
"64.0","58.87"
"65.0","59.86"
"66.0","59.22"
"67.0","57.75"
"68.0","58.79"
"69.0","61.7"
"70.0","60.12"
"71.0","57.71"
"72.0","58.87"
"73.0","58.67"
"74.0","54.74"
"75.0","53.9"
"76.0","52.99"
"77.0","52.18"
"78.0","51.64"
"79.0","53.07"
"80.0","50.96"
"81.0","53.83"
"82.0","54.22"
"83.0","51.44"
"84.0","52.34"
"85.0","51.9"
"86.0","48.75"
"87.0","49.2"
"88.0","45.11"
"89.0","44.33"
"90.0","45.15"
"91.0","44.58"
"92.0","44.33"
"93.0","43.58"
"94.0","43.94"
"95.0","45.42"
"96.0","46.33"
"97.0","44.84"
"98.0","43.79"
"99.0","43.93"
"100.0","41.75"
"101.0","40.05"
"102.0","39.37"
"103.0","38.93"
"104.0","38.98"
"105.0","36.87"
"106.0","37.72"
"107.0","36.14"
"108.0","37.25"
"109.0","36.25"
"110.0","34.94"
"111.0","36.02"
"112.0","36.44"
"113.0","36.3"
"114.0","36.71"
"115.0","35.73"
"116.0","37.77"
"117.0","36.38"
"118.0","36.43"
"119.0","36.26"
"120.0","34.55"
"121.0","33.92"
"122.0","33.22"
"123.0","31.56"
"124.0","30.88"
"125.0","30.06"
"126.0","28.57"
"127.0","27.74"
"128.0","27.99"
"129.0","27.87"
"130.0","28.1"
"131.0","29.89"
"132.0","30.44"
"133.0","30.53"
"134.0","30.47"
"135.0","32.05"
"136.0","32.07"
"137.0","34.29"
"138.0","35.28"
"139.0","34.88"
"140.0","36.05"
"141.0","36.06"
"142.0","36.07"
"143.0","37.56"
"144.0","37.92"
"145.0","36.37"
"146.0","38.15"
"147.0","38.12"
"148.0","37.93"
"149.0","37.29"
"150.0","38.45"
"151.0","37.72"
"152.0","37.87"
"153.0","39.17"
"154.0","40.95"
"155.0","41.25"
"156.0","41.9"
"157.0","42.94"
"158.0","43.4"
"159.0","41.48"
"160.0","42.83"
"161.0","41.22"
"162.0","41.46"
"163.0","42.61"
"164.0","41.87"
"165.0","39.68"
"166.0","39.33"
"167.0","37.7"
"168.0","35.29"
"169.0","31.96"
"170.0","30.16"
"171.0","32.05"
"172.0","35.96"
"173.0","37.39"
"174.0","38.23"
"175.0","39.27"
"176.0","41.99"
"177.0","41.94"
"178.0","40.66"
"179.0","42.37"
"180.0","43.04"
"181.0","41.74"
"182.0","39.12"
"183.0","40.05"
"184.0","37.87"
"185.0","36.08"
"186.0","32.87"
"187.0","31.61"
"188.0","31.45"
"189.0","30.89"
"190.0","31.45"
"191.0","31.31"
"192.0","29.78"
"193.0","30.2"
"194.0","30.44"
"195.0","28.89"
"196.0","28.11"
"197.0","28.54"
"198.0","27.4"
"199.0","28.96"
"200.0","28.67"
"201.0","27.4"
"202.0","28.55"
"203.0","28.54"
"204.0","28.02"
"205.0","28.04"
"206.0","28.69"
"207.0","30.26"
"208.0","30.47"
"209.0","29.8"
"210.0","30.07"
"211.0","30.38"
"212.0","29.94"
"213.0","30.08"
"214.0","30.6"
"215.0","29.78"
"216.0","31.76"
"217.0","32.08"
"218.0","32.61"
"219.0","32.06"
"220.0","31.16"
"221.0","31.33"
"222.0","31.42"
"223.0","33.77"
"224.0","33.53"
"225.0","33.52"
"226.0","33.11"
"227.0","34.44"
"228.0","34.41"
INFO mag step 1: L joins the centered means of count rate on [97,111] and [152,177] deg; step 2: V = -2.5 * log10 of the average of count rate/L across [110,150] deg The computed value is 0.15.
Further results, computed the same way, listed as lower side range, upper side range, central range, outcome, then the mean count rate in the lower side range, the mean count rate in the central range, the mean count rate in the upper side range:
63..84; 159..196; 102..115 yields 0.319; 56.1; 36.9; 36.6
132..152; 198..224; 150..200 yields -0.112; 35.6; 36.7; 30.2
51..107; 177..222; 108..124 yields 0.278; 51.8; 35.4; 32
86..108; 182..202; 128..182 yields -0.055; 42.6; 37.3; 31.3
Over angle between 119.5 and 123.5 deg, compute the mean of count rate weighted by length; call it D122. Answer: 33.3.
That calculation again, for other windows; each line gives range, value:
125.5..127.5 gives 28.2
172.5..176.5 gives 39.2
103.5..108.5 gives 37.4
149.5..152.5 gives 38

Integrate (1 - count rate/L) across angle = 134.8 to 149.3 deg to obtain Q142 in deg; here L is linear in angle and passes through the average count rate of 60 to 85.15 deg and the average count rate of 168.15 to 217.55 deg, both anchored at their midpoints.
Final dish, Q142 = 2.3 deg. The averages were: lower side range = 56.5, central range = 36.1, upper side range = 32.8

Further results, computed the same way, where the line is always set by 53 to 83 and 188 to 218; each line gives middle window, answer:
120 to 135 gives 5.0 deg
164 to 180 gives -0.8 deg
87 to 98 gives 1.6 deg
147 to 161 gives -0.1 deg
